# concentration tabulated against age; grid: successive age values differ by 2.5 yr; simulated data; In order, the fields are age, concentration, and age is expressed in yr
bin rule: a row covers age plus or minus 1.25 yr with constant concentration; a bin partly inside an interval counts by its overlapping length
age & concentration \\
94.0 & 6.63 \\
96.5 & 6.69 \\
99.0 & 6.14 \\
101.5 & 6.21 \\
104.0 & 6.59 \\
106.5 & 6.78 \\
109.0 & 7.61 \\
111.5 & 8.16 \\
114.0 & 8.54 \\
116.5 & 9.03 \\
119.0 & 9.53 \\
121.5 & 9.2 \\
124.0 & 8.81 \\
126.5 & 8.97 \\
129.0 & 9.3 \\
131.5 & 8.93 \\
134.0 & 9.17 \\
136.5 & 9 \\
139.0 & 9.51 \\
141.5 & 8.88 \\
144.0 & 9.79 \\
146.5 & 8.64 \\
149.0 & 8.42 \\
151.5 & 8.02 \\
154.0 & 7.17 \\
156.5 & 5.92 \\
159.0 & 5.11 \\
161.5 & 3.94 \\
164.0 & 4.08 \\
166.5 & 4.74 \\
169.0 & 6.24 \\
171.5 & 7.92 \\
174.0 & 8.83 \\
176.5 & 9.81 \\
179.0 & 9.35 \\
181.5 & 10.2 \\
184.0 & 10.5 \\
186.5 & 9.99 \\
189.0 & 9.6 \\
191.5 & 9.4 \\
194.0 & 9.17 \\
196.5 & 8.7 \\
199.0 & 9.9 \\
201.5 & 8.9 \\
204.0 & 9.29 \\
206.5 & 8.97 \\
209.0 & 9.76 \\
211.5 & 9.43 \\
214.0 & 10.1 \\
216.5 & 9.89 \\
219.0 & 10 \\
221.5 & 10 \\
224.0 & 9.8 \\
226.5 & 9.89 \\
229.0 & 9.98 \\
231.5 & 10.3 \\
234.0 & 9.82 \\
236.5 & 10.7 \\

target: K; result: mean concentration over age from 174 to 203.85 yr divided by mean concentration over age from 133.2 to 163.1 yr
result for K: 1.2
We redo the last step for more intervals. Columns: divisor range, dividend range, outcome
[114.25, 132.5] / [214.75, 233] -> 1.10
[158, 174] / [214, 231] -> 1.77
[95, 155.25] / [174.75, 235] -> 1.17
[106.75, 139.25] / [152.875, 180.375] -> 0.76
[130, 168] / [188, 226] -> 1.28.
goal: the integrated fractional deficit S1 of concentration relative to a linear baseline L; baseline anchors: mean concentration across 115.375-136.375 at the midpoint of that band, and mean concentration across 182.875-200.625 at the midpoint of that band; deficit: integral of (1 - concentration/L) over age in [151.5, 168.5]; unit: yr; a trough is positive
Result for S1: 7.15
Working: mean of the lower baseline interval 9.11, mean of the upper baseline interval 9.59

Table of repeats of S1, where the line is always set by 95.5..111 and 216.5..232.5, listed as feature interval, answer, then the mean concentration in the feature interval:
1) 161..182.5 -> 3.3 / 7.31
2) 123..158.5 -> -3.8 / 8.53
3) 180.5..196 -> -1.3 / 9.75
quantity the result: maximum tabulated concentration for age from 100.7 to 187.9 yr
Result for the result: 10.5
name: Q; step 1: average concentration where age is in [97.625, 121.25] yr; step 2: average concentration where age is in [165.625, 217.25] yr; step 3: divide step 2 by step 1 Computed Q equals 1.2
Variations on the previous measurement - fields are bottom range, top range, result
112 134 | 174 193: 1.08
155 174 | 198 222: 1.70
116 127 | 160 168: 0.48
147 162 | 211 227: 1.48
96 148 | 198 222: 1.15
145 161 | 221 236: 1.41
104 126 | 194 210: 1.10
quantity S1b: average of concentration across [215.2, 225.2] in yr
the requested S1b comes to 9.92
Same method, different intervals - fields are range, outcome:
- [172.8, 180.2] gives 9.33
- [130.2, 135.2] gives 9.05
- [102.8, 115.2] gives 7.54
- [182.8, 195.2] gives 9.73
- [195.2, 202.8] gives 9.17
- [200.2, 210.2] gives 9.23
